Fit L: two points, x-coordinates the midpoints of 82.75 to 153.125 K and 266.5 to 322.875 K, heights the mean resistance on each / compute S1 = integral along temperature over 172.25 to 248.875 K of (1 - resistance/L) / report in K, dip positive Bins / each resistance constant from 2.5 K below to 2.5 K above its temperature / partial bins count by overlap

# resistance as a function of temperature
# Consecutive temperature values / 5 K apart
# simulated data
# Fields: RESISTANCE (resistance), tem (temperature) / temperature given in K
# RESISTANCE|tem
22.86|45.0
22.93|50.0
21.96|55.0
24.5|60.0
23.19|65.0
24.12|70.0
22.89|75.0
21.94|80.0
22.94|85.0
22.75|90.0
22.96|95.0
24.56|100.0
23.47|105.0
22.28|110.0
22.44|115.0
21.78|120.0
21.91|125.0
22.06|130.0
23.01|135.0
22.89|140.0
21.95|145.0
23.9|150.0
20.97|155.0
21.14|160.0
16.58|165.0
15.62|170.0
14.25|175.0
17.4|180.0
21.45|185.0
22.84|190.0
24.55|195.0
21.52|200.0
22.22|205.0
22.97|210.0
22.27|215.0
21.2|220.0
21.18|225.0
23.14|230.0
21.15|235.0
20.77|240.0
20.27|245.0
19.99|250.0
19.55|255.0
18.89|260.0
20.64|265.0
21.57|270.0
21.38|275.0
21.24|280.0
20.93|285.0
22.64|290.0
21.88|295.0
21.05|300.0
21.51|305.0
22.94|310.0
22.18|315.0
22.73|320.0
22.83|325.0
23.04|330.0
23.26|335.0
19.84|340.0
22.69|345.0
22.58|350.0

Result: 4.0 K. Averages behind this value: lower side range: 22.8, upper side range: 21.8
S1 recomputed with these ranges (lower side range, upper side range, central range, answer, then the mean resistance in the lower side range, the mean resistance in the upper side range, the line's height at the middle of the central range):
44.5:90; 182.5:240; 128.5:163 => 0.55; 23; 22.2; 22.6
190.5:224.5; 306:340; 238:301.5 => 4.68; 22.4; 22.6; 22.5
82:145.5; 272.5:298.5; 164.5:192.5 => 5.22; 22.7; 21.6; 22.3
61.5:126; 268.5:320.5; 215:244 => 0.87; 22.9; 21.8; 22.2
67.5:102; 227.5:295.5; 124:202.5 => 5.15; 23.1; 21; 22.2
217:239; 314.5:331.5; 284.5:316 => 0.77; 21.6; 22.7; 22.5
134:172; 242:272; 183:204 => -2.14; 20.7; 20.1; 20.5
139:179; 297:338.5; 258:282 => 0.81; 19.5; 22.4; 21.5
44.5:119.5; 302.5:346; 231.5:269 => 3.70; 23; 22.3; 22.5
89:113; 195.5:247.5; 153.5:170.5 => 2.80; 23.2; 21.8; 22.5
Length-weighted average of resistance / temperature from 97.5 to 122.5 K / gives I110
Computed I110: 22.9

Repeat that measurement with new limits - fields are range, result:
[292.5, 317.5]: 21.9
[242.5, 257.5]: 19.9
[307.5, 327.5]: 22.7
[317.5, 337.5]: 23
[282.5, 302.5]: 21.6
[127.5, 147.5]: 22.5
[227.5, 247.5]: 21.3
